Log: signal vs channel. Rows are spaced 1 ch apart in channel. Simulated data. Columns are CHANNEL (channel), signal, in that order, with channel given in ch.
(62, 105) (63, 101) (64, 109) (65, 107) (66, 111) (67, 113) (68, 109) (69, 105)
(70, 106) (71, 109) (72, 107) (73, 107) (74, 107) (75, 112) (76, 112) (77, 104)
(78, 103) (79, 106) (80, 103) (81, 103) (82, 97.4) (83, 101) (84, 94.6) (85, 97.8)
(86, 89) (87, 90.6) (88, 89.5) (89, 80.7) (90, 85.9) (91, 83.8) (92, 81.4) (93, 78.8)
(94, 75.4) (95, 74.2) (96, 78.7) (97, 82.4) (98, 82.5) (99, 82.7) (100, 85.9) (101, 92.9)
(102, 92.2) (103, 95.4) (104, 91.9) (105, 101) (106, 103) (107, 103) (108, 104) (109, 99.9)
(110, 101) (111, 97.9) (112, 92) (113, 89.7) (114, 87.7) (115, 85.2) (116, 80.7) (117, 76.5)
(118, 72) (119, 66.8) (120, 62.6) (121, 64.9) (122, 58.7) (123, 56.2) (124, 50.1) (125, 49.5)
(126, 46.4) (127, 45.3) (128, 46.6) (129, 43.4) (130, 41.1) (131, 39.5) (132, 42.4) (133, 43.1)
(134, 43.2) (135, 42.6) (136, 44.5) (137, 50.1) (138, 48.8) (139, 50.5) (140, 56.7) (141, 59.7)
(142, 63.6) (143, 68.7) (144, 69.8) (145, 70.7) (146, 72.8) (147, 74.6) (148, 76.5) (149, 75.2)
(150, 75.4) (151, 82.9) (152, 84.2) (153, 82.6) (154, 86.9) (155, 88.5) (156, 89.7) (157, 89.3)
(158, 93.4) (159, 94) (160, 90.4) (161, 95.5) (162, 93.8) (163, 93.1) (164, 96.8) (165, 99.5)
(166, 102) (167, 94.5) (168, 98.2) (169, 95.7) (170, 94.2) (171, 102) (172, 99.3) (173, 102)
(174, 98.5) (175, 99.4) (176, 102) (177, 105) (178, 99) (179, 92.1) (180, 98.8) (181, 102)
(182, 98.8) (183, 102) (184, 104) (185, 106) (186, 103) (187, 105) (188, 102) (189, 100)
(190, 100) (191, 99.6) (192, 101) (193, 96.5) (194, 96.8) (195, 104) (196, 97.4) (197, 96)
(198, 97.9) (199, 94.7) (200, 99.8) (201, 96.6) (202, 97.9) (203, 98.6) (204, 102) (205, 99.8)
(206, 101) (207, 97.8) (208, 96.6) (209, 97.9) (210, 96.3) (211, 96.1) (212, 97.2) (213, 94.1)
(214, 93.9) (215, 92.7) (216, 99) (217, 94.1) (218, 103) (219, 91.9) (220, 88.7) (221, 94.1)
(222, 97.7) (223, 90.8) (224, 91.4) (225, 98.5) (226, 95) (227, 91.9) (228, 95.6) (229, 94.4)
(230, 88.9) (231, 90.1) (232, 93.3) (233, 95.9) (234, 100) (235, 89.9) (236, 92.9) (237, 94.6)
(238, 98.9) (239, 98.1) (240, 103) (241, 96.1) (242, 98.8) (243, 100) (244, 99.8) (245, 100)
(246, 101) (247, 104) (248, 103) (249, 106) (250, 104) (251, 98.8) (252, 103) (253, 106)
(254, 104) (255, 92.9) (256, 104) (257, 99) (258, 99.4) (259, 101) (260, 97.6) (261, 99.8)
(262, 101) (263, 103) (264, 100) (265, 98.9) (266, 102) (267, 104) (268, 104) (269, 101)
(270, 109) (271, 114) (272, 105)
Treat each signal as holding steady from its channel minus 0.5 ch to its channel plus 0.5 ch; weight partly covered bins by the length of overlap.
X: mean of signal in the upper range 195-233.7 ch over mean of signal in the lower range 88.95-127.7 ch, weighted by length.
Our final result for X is 1.19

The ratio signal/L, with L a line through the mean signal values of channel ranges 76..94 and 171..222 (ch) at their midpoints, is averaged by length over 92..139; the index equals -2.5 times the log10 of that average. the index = 0.307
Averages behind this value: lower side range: 93.5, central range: 71.5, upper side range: 98.7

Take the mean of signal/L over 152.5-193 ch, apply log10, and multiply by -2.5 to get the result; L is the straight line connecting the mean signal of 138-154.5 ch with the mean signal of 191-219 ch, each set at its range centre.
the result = -0.17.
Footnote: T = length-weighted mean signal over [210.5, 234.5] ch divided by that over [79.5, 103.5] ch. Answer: 1.07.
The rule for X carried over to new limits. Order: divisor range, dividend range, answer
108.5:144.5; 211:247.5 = 1.54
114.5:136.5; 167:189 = 1.84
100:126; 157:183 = 1.18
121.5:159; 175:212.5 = 1.59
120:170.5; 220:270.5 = 1.40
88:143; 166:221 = 1.38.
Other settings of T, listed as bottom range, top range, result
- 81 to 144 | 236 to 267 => 1.36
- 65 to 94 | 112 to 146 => 0.59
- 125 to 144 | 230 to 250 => 1.99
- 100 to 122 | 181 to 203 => 1.14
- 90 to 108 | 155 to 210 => 1.12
